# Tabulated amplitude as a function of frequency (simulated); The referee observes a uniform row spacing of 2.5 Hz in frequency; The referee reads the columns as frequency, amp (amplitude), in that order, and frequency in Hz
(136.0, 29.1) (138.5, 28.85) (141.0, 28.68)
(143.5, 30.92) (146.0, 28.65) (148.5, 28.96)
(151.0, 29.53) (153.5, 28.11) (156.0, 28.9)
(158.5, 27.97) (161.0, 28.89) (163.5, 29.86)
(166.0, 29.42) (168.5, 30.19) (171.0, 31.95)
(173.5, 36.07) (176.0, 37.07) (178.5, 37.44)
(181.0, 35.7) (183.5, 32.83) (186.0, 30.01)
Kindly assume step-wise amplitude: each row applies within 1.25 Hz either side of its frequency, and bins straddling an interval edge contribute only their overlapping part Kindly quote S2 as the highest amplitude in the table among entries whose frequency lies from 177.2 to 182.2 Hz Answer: 37.44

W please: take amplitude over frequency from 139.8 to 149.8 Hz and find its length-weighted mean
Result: 29.3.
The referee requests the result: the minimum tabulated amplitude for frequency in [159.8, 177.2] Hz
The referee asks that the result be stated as 28.89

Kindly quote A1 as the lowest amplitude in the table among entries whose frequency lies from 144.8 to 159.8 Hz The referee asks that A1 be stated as 27.97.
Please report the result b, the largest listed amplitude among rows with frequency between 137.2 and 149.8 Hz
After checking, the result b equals 30.92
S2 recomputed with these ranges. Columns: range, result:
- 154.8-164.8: 29.86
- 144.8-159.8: 29.53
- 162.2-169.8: 30.19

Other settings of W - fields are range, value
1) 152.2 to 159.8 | 28.3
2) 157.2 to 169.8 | 29.3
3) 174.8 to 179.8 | 37.2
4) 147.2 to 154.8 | 28.9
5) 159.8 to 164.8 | 29.4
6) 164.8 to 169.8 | 29.8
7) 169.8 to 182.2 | 35.7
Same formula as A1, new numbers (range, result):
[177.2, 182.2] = 35.7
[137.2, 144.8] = 28.68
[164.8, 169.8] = 29.42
